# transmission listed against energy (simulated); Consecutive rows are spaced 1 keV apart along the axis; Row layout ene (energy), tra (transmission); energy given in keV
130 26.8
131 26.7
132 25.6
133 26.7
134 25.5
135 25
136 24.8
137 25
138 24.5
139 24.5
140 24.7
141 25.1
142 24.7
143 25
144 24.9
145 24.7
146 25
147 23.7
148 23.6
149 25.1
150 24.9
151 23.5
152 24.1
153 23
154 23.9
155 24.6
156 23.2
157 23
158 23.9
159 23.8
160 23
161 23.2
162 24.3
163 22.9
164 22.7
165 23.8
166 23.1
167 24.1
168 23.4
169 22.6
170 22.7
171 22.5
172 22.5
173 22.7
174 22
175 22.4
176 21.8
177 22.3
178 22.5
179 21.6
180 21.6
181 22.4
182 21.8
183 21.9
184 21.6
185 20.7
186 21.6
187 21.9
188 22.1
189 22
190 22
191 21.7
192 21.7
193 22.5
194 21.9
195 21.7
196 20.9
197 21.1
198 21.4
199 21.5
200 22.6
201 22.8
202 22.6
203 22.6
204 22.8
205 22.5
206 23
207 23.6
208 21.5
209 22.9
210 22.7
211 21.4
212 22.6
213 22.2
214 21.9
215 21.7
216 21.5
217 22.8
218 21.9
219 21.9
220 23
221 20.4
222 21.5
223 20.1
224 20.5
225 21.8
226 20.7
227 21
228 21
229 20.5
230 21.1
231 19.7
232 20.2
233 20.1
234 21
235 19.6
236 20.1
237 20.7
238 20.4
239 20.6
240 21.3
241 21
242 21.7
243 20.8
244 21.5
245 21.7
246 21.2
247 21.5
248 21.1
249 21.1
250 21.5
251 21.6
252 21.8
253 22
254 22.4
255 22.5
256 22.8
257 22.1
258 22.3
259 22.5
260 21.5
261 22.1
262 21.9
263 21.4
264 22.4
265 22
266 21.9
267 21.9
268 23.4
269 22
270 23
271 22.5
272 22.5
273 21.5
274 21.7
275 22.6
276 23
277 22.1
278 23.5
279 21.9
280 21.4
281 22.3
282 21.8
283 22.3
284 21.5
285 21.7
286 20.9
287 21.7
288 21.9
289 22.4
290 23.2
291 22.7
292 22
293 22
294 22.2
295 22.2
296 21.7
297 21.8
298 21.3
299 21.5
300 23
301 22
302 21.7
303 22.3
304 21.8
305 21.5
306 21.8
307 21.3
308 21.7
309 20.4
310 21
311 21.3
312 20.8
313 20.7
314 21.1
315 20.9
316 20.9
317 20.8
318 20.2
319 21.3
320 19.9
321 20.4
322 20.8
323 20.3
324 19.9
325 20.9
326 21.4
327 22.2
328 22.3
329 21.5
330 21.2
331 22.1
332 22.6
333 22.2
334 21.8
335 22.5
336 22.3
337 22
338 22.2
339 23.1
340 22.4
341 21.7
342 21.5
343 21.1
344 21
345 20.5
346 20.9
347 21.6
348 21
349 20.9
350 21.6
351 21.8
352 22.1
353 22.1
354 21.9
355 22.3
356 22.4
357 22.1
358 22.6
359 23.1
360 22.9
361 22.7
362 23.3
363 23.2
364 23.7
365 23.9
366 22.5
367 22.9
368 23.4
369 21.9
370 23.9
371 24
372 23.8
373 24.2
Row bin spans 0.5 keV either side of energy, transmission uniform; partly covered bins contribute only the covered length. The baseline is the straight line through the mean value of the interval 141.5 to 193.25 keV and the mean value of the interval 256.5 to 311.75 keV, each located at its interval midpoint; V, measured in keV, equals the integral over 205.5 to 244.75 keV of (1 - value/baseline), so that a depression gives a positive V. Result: 2.0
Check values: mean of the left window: 23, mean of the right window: 22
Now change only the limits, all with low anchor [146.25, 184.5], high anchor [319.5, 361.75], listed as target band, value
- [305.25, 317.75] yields 0.5 keV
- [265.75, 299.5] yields 0.1 keV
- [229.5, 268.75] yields 1.7 keV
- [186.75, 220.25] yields 0.9 keV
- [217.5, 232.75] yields 1.1 keV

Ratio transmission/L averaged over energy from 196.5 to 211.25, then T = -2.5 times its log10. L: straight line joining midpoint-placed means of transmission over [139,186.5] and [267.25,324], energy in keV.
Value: 0.020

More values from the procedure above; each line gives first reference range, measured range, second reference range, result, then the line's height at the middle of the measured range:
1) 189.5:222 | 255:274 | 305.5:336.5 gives -0.03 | 21.7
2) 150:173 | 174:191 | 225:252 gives 0.04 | 22.7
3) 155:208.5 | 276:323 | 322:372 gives 0.03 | 22.2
